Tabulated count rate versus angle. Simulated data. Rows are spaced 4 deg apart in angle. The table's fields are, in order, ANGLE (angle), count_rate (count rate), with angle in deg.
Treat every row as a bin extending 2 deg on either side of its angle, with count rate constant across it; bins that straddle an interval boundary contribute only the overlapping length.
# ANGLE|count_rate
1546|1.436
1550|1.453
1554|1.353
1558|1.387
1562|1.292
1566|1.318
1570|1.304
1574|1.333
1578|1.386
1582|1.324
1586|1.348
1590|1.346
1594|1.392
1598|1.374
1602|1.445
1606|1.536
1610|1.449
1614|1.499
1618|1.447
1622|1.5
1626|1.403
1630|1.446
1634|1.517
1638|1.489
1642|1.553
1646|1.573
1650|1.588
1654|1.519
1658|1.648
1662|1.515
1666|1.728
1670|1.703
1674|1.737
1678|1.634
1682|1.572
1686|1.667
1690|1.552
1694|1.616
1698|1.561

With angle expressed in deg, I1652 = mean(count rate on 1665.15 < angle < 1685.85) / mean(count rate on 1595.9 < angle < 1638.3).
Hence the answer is 1.14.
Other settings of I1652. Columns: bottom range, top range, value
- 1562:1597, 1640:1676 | 1.21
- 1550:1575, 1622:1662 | 1.14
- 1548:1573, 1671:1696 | 1.21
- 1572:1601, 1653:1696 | 1.20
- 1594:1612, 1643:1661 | 1.09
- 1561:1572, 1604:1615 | 1.14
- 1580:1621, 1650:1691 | 1.15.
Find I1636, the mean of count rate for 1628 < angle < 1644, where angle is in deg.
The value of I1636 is 1.5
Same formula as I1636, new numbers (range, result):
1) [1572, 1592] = 1.35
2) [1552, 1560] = 1.37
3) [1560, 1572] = 1.3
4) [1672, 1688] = 1.65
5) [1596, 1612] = 1.45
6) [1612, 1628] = 1.46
